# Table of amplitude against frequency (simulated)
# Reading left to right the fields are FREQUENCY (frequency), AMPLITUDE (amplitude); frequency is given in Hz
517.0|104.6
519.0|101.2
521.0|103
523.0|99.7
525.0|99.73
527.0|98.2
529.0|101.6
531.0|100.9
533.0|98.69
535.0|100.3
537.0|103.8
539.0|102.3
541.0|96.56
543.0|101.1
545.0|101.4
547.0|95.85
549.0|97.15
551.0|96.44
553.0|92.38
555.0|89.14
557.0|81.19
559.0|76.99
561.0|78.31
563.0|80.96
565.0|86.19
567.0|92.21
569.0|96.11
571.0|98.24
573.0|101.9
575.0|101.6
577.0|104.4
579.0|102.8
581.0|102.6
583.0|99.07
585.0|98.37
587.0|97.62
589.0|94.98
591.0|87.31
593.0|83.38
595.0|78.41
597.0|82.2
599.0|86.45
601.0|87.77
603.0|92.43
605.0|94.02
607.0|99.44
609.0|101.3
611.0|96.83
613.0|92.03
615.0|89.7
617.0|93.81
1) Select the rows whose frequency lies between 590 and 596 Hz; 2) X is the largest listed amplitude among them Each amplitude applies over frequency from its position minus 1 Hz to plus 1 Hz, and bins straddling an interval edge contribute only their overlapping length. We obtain 87.31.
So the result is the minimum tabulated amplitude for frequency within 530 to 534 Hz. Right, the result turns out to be 98.69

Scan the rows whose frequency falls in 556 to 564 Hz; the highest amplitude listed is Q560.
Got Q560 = 81.19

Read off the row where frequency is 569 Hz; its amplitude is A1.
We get 96.11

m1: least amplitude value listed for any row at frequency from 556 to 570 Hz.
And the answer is 76.99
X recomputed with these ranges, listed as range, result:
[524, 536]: 101.6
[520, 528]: 103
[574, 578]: 104.4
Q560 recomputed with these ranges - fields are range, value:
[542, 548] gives 101.4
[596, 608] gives 99.44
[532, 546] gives 103.8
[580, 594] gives 102.6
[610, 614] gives 96.83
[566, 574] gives 101.9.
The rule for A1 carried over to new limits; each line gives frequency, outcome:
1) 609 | 101.3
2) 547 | 95.85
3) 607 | 99.44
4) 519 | 101.2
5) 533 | 98.69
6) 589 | 94.98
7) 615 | 89.7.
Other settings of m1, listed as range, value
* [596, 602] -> 82.2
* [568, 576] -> 96.11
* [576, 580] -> 102.8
